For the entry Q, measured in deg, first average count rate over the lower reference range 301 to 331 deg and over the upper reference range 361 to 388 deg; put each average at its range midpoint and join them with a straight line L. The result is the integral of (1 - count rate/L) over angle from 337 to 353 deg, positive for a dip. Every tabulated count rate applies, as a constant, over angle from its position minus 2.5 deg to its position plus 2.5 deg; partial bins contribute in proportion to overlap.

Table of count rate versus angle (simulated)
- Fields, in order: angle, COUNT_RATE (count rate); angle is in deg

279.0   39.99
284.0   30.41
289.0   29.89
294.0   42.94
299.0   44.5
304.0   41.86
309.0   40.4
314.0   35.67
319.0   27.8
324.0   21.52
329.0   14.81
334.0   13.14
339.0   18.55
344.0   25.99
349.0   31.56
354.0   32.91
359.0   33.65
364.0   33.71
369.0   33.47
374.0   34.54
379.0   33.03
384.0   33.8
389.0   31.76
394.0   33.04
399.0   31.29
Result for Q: 2.96 deg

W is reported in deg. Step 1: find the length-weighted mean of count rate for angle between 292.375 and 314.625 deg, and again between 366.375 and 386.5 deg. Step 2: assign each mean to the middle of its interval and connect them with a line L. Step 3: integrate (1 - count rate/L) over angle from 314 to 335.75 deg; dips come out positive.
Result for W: 9.94 deg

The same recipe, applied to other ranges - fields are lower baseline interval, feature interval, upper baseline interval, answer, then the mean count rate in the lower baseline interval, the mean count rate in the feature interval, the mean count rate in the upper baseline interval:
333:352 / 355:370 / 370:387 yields -2.3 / 23.3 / 33.6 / 33.7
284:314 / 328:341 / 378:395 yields 7.5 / 38.8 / 15.5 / 32.9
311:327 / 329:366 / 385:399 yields 4.8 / 28.3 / 26.2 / 32.4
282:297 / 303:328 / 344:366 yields 1.5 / 34.9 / 31.8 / 32.1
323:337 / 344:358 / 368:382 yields -4.0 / 16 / 31.3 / 33.7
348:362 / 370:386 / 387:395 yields -0.6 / 32.9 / 33.8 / 32.3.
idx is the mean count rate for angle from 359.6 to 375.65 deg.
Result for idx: 33.8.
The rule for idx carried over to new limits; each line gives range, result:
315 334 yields 21.4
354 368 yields 33.5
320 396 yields 28.3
